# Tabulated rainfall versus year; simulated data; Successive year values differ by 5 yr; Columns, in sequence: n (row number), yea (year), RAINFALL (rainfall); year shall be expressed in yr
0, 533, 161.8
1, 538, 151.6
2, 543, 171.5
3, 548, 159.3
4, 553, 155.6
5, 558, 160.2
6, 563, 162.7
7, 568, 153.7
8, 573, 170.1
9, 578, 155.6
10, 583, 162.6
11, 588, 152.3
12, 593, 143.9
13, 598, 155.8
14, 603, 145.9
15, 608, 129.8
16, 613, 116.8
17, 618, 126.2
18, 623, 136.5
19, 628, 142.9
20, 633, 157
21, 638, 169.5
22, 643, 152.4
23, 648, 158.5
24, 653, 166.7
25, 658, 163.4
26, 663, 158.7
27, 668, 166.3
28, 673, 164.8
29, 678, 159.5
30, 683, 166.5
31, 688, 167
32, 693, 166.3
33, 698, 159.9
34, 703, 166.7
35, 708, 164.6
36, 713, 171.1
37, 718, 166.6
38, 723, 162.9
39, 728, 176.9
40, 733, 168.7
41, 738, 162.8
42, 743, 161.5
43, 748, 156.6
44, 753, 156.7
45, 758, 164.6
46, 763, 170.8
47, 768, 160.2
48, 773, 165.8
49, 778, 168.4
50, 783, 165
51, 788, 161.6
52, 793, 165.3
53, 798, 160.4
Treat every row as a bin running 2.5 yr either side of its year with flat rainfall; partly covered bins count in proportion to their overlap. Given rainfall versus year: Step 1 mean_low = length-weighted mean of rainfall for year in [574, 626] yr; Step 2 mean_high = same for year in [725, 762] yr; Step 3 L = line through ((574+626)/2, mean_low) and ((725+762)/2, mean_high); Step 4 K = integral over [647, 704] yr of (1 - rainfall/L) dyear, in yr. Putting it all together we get -3.5 yr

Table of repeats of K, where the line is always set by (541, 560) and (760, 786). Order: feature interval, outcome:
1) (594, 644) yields 6.1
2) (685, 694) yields -0.1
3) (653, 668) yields 0.1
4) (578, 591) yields 0.4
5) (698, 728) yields -0.4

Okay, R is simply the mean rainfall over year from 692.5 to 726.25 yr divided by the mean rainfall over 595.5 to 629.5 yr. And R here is 1.2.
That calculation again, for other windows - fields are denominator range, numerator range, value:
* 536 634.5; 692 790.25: 1.10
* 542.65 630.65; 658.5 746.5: 1.10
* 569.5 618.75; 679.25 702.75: 1.12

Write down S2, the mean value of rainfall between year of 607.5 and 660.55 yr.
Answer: 148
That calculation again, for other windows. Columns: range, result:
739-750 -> 160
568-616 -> 148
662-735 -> 166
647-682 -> 163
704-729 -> 168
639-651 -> 158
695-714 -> 165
